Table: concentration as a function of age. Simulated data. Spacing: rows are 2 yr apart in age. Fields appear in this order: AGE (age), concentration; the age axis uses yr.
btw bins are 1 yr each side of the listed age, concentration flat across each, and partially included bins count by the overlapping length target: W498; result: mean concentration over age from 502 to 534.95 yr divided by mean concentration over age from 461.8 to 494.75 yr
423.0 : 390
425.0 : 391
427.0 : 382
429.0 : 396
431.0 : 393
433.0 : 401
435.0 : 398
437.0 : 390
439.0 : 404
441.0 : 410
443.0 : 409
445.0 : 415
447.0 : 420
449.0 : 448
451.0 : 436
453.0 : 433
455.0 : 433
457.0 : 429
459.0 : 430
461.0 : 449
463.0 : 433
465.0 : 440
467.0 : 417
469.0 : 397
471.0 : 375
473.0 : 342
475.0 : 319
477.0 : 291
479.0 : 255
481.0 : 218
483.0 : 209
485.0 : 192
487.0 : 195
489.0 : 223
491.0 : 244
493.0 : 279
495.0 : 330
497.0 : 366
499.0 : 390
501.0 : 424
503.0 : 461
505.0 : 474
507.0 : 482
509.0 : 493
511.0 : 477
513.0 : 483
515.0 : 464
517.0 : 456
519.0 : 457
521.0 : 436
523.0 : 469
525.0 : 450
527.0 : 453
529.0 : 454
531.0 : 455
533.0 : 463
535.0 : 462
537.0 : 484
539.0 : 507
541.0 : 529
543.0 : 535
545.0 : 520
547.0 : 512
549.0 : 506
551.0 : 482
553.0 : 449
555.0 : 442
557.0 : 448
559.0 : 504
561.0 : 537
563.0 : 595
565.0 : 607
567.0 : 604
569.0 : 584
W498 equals 1.53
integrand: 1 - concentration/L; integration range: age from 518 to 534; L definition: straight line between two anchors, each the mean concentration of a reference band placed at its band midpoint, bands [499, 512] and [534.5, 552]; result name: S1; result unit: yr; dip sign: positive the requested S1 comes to 1.02 yr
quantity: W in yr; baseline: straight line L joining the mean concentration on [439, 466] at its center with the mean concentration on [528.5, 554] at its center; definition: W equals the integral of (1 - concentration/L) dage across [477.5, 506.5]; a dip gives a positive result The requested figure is 9.53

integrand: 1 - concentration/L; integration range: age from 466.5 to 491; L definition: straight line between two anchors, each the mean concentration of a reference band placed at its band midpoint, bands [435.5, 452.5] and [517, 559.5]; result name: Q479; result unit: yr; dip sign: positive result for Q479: 8.7 yr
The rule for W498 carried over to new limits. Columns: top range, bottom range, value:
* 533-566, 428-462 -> 1.21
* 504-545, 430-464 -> 1.13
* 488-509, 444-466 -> 0.86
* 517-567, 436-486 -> 1.31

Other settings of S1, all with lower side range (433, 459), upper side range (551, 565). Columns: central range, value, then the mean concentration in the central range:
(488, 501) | 4.0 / 314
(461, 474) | 0.9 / 404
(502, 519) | -0.2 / 473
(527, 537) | 0.5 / 460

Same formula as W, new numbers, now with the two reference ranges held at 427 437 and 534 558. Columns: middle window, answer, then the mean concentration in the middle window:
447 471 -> -0.66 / 429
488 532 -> 3.99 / 419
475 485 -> 4.34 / 246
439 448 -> -0.18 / 412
